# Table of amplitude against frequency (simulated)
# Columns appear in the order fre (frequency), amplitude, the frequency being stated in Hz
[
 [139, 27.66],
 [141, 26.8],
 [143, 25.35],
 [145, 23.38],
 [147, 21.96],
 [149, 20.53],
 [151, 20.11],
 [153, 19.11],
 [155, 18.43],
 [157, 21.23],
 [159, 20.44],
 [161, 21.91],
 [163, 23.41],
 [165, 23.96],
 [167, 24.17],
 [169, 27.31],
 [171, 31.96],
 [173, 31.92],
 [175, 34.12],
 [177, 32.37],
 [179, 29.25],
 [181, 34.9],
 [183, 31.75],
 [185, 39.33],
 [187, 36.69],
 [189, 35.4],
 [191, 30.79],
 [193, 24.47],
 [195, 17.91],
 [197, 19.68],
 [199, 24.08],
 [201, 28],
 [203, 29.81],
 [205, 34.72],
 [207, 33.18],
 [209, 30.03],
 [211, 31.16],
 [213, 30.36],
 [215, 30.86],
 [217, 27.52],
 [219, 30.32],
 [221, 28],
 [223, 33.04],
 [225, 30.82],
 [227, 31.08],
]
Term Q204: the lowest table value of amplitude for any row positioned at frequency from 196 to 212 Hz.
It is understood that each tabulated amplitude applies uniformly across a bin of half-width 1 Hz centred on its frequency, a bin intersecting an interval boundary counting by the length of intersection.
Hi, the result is 19.68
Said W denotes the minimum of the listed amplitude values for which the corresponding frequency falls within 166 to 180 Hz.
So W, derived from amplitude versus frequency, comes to 24.17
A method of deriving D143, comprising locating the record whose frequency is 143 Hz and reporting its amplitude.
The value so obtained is 25.35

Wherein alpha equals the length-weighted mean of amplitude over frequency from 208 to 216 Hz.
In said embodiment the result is 30.6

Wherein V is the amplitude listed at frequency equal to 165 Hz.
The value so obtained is 23.96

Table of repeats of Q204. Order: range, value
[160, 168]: 21.91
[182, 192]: 30.79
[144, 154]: 19.11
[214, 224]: 27.52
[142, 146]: 23.38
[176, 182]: 29.25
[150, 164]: 18.43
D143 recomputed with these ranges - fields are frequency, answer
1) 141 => 26.8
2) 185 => 39.33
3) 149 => 20.53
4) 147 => 21.96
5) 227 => 31.08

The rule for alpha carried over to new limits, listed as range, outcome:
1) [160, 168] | 23.4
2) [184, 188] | 38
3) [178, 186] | 33.8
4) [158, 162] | 21.2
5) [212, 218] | 29.6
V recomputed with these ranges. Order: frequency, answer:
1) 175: 34.12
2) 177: 32.37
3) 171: 31.96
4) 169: 27.31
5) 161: 21.91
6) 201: 28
